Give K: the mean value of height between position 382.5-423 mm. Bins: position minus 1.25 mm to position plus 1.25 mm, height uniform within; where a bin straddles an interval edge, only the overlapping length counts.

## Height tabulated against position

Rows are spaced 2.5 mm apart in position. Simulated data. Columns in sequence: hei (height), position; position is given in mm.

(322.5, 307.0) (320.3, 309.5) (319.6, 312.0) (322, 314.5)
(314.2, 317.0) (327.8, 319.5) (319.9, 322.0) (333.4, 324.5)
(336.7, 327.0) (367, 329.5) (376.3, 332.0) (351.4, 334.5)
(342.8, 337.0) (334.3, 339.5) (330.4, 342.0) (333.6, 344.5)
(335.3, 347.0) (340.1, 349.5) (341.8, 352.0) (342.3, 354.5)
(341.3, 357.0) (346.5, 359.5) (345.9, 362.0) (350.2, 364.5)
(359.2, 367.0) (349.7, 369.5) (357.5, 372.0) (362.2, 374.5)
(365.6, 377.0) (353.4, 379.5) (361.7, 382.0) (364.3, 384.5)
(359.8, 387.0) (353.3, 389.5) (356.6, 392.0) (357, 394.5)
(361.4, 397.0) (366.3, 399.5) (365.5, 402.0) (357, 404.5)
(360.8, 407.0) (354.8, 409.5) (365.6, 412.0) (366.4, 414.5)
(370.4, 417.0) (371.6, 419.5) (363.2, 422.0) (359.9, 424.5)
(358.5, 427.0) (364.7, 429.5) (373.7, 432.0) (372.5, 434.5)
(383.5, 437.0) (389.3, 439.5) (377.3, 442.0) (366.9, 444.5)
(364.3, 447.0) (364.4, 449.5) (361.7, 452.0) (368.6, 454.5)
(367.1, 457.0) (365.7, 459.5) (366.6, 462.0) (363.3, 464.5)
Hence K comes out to 362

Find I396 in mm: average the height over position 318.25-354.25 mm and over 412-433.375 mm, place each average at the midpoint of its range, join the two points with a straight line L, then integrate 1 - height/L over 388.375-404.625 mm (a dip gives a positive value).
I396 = -0.1 mm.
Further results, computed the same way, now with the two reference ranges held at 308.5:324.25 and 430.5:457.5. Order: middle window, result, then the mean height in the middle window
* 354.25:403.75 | -1.45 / 356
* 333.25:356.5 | -0.45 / 339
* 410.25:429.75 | -0.13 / 365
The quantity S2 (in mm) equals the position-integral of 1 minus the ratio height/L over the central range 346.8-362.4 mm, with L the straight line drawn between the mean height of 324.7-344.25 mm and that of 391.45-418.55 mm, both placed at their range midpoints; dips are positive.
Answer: 0.41 mm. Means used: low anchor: 347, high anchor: 362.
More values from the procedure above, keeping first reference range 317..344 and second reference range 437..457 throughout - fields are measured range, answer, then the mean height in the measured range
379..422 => -0.35 mm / 362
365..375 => -0.15 mm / 356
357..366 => 0.04 mm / 347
